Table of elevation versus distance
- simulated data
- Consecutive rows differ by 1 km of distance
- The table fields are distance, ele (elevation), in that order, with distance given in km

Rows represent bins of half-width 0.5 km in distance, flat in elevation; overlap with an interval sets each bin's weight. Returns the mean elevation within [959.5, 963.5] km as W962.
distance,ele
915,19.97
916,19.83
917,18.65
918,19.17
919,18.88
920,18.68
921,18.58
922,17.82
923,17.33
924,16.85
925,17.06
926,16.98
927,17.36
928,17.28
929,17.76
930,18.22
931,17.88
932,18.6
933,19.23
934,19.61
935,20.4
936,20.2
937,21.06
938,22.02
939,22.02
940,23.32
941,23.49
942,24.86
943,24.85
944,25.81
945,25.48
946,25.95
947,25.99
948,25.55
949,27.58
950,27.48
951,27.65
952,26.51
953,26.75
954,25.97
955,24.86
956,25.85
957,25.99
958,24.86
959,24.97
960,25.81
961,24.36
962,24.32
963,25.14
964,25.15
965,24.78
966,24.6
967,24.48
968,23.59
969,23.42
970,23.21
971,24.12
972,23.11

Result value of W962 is 24.9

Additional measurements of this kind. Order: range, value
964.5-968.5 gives 24.4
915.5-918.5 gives 19.2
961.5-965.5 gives 24.8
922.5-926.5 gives 17.1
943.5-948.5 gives 25.8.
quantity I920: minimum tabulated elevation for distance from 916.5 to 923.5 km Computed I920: 17.33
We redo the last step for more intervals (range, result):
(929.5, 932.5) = 17.88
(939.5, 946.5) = 23.32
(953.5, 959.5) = 24.86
